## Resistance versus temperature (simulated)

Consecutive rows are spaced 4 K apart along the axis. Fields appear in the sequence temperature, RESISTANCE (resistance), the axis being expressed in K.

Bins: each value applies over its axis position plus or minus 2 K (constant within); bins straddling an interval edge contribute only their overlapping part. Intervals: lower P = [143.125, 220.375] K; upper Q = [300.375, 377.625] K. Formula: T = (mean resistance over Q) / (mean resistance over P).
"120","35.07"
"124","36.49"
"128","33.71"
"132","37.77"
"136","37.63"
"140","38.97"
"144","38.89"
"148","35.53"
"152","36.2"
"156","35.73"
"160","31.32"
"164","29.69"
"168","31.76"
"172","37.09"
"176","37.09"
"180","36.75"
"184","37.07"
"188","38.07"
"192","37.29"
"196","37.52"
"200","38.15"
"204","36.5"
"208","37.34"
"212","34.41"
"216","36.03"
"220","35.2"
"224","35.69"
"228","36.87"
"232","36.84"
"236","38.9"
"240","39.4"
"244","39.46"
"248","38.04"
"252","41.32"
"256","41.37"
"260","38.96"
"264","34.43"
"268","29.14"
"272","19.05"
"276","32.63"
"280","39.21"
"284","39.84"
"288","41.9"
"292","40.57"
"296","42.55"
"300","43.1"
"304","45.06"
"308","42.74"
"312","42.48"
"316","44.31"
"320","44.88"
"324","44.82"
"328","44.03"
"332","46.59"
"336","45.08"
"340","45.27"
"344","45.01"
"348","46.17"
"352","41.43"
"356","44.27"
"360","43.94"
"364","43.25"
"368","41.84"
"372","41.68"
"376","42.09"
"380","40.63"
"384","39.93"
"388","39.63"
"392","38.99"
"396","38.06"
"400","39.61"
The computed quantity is 1.2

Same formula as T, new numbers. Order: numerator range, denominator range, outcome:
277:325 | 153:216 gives 1.19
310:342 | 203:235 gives 1.23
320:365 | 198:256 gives 1.19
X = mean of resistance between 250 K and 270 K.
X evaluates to 37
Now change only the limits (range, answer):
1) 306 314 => 42.6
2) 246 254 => 39.7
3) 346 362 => 44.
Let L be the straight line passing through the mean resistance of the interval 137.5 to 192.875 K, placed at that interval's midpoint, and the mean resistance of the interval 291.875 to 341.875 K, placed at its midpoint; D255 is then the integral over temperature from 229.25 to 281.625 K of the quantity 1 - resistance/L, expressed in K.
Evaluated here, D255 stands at 5.9 K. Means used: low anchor 35.8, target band 36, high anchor 44.1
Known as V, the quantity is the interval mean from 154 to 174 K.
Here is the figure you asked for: 33.1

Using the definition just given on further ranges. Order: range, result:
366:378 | 41.9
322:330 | 44.4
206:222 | 35.7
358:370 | 43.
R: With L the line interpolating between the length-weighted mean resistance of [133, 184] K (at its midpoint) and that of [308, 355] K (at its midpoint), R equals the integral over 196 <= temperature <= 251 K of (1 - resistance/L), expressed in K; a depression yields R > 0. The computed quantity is 2.5 K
